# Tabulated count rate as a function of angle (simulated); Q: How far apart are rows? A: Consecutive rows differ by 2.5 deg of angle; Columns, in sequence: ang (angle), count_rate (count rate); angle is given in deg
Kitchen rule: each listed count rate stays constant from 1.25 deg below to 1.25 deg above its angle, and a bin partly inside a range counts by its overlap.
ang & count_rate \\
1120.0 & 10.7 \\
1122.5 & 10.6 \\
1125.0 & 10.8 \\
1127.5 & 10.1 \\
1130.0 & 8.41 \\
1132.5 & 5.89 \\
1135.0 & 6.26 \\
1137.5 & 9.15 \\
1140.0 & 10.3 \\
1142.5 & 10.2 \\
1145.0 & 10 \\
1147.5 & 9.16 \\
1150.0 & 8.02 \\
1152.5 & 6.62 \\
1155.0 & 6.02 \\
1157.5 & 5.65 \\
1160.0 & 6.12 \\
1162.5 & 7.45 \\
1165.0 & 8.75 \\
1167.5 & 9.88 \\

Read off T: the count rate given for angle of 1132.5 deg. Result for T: 5.89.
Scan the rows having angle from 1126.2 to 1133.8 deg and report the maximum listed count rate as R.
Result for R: 10.1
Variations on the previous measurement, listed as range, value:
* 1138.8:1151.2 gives 10.3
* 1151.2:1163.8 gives 7.45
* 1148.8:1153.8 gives 8.02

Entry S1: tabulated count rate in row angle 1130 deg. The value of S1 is 8.41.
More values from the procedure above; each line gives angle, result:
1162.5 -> 7.45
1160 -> 6.12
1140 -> 10.3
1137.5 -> 9.15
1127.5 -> 10.1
